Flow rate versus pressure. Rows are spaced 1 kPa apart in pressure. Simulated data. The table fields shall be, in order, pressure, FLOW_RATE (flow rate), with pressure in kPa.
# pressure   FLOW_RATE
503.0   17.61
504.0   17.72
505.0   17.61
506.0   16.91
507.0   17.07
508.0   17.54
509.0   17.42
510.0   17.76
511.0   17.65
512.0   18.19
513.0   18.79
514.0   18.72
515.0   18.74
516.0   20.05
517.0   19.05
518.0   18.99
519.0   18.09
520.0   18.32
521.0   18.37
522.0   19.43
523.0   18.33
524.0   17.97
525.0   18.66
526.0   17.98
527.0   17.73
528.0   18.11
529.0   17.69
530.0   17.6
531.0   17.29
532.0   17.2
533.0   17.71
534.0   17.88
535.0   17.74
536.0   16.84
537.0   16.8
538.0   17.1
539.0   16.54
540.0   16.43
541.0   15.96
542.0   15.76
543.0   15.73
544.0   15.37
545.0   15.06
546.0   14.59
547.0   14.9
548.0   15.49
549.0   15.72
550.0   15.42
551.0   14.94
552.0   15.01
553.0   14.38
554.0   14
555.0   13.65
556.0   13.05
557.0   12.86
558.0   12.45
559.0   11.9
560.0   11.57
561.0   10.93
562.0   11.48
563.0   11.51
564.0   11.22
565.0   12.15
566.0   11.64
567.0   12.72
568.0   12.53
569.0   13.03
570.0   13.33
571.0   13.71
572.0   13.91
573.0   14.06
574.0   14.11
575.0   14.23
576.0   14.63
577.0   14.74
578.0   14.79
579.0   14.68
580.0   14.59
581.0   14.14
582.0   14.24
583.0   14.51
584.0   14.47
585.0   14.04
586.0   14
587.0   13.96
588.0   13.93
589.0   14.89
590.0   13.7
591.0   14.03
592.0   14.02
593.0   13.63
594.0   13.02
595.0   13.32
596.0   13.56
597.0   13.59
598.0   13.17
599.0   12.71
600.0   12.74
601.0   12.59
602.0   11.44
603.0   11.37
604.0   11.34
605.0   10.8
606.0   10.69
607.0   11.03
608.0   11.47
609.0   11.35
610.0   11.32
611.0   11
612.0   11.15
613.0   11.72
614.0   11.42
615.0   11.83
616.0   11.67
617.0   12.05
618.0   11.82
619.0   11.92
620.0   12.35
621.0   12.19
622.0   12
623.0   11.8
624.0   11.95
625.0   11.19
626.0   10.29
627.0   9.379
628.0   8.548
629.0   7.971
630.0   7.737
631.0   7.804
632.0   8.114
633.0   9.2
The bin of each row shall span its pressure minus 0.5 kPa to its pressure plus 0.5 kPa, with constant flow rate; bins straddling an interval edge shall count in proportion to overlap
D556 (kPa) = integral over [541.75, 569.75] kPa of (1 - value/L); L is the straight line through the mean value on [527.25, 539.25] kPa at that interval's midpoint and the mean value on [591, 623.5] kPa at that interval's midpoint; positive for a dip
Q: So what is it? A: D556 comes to 4.08 kPa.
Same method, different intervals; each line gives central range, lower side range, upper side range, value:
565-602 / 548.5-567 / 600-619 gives -4.4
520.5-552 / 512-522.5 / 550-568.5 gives -1.5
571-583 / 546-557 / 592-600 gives -0.4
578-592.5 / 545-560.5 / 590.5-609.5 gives -1.5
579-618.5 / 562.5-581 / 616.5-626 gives -0.5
